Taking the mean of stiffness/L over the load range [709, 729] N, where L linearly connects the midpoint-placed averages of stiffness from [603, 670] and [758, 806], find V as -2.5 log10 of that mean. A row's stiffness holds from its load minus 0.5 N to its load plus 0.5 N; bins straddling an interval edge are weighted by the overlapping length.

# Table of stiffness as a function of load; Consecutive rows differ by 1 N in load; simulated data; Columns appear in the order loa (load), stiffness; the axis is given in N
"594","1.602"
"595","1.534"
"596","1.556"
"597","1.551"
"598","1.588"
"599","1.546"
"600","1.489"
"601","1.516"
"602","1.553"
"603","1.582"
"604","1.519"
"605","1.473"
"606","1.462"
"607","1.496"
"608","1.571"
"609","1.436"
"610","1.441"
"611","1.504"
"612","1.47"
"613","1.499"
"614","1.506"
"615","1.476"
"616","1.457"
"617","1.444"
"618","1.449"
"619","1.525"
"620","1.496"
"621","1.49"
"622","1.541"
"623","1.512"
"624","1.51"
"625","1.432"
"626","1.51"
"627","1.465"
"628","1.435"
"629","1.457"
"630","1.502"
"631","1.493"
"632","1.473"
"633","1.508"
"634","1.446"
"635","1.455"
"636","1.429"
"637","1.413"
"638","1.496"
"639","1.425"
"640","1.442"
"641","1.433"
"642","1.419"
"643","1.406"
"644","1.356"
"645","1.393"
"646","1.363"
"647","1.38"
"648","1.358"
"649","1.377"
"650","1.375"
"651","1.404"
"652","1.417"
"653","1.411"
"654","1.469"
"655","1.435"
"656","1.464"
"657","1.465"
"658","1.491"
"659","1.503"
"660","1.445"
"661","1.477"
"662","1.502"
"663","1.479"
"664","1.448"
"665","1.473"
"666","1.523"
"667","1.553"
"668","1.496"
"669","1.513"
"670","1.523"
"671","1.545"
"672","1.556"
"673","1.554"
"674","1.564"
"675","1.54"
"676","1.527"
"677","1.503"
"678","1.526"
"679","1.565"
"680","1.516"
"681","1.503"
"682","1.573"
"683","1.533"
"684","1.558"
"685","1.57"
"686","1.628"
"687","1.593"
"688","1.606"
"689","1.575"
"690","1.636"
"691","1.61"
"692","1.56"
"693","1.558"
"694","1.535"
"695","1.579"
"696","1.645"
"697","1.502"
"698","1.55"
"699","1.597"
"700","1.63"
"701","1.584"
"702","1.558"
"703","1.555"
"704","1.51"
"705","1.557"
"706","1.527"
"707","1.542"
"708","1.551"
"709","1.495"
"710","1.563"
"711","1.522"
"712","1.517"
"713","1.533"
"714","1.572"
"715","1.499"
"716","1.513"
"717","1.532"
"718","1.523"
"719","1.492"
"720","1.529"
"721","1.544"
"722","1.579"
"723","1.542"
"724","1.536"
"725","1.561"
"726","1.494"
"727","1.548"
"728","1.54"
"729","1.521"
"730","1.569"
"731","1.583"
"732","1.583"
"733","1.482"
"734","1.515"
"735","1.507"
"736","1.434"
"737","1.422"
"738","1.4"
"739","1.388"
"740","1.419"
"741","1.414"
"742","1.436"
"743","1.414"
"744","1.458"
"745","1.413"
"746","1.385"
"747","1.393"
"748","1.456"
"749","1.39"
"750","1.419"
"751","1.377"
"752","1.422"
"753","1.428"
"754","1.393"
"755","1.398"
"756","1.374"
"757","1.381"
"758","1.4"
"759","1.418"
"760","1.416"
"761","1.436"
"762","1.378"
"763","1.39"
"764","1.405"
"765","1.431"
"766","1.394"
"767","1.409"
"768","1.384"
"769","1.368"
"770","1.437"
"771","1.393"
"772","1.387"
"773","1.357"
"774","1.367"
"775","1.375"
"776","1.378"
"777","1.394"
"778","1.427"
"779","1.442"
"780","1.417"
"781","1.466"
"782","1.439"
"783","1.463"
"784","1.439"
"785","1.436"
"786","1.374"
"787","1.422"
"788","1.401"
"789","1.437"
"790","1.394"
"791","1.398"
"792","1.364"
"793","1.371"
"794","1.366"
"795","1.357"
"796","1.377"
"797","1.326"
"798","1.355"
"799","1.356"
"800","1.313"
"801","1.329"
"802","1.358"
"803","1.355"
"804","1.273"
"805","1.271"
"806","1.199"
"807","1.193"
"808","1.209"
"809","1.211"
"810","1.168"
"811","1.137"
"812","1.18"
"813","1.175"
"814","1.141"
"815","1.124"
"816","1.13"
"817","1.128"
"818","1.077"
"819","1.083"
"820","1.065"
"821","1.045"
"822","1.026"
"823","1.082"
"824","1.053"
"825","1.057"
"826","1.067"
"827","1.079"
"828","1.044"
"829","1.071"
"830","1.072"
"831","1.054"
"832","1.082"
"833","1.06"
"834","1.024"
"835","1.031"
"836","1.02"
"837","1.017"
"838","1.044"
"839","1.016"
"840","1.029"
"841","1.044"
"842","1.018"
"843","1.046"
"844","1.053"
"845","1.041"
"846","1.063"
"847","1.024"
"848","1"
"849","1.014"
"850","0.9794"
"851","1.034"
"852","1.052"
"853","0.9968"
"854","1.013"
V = -0.08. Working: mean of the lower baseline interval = 1.46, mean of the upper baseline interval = 1.39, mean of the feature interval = 1.53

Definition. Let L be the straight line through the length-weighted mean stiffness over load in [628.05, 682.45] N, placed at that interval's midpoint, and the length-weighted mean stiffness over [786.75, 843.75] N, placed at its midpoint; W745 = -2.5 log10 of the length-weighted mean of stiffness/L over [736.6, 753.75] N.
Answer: -0.09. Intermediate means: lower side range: 1.47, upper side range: 1.18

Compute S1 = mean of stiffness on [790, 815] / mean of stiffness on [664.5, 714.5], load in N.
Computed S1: 0.8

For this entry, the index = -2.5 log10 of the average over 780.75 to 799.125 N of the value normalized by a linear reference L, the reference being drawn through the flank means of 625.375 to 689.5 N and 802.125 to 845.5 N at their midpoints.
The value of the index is -0.18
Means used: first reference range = 1.48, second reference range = 1.1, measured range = 1.4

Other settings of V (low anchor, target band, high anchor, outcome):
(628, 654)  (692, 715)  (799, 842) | -0.175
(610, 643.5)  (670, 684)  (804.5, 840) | -0.123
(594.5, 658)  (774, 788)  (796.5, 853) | -0.188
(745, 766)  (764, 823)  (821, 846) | -0.067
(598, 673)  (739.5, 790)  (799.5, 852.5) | -0.156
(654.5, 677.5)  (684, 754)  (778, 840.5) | -0.087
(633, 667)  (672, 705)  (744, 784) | -0.099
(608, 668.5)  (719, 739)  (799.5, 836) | -0.171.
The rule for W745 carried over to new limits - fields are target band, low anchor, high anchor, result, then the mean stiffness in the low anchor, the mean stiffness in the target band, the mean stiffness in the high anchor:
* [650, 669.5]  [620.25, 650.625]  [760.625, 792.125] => -0.024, 1.44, 1.47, 1.41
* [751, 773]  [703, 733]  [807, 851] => -0.038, 1.54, 1.4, 1.07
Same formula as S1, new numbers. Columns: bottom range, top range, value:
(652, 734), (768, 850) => 0.79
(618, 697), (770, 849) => 0.81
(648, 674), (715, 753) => 1.00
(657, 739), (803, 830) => 0.74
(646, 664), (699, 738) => 1.07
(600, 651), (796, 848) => 0.77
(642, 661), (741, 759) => 0.99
